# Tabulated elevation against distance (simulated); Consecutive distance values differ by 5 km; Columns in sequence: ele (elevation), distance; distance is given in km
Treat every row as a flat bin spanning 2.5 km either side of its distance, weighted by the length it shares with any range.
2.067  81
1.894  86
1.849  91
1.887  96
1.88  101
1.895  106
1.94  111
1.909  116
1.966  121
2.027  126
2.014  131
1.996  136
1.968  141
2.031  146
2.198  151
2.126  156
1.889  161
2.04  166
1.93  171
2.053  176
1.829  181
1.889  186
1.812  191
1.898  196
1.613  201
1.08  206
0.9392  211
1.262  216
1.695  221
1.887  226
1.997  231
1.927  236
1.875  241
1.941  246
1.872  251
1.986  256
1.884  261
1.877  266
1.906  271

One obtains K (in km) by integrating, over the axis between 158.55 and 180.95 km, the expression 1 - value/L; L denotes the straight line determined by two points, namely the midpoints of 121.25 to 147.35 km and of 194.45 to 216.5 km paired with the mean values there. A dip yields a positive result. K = -3.9 km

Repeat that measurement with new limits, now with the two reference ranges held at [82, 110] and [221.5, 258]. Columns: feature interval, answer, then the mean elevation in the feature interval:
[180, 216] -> 6.8 km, 1.55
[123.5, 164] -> -2.8 km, 2.03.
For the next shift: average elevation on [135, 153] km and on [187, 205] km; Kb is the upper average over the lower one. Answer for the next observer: 0.84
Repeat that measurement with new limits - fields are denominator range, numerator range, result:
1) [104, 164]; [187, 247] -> 0.83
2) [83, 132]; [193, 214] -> 0.72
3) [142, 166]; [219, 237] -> 0.91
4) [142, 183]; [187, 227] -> 0.76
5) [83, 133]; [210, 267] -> 0.92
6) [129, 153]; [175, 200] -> 0.92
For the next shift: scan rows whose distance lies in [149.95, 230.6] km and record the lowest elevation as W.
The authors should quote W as 0.9392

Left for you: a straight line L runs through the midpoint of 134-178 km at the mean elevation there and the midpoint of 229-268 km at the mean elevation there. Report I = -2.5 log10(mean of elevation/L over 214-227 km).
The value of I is 0.22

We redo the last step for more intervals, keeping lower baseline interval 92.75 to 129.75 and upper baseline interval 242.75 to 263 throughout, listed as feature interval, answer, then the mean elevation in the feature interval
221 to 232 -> 0.02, 1.88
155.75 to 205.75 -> 0.04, 1.86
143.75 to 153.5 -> -0.10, 2.12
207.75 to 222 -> 0.47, 1.25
